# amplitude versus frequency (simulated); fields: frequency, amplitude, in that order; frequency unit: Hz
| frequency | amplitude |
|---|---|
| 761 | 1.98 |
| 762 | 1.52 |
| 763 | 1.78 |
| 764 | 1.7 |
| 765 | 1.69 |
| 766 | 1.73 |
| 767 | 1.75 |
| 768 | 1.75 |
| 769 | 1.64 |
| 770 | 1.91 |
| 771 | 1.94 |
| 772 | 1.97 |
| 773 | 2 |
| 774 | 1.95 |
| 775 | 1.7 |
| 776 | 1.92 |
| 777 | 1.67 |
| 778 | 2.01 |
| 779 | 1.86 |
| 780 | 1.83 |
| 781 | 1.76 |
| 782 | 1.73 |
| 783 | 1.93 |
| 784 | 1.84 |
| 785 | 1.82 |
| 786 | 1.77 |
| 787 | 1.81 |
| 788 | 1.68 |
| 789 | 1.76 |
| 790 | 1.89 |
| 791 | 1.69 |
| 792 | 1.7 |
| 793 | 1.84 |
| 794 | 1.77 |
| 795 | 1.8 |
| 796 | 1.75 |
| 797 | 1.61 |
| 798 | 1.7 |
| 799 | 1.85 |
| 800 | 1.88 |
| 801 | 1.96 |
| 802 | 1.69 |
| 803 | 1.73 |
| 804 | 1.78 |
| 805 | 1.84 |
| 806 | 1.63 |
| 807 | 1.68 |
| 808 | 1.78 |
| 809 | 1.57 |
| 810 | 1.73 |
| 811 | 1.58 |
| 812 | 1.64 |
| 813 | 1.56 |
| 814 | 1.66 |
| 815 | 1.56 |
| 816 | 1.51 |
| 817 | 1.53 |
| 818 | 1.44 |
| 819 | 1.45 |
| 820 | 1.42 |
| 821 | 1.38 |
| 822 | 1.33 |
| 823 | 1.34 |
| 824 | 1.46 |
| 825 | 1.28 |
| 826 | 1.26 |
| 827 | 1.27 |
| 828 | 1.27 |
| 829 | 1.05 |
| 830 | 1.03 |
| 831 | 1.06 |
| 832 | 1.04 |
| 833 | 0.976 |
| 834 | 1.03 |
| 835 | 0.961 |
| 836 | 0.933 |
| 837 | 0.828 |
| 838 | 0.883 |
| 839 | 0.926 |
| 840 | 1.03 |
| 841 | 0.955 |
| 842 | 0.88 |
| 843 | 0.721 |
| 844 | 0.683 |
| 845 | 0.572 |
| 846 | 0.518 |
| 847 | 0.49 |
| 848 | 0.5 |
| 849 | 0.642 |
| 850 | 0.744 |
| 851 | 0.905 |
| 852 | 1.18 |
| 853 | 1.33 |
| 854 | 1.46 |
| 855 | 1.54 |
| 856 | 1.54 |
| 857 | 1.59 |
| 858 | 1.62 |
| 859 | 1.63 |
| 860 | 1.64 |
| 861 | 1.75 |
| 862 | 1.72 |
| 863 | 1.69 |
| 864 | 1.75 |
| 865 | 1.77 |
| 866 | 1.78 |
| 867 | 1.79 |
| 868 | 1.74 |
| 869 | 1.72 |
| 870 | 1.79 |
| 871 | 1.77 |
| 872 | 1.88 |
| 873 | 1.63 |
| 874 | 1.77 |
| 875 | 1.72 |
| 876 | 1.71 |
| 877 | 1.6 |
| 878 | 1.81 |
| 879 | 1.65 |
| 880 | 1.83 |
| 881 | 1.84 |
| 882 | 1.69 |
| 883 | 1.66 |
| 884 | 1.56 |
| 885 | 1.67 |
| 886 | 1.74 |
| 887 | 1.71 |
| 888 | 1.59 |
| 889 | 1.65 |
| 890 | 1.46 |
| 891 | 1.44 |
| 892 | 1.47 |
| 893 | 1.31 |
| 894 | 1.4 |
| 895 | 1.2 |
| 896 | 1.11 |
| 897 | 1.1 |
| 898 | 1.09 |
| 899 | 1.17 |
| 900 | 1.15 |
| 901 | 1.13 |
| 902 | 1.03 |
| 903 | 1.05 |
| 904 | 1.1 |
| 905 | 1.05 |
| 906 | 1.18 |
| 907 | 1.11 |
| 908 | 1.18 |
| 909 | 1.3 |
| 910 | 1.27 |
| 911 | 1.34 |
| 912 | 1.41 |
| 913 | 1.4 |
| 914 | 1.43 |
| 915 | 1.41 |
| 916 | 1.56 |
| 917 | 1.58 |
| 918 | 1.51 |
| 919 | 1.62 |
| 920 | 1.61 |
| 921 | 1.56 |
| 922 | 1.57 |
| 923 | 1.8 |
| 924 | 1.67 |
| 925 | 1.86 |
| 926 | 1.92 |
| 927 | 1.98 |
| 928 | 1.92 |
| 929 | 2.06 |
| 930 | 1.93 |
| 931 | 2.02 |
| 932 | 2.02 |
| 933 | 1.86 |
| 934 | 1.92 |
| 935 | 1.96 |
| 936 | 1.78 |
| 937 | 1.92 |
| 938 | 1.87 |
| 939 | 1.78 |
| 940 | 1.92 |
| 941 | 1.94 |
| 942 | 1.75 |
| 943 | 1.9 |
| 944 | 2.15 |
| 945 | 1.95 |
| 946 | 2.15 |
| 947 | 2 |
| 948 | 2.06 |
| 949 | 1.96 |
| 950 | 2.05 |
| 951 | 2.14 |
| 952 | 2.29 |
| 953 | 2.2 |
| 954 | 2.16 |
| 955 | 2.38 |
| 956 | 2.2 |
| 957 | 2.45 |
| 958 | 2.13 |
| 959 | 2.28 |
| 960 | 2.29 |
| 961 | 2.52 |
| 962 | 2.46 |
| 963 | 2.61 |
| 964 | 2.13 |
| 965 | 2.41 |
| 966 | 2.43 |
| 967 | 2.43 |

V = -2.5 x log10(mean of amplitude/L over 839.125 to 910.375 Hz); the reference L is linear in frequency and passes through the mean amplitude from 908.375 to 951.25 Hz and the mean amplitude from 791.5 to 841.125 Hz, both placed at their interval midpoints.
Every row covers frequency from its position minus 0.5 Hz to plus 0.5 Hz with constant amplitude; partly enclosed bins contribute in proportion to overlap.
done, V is 0.18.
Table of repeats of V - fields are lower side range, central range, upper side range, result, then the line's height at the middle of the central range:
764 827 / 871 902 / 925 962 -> 0.25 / 1.92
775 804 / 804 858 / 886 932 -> 0.35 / 1.68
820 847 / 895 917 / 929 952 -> 0.33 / 1.66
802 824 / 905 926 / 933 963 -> 0.32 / 1.97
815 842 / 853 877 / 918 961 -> -0.17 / 1.44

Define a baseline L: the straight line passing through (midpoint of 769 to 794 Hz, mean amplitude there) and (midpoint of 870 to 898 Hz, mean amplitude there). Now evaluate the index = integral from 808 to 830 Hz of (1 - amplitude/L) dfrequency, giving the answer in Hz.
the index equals 3.8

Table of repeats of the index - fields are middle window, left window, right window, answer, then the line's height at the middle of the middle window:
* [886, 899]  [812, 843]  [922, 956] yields 2.1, 1.66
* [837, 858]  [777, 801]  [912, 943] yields 9.6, 1.78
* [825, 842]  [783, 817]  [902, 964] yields 7.0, 1.75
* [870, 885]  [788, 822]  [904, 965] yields 0.4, 1.77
